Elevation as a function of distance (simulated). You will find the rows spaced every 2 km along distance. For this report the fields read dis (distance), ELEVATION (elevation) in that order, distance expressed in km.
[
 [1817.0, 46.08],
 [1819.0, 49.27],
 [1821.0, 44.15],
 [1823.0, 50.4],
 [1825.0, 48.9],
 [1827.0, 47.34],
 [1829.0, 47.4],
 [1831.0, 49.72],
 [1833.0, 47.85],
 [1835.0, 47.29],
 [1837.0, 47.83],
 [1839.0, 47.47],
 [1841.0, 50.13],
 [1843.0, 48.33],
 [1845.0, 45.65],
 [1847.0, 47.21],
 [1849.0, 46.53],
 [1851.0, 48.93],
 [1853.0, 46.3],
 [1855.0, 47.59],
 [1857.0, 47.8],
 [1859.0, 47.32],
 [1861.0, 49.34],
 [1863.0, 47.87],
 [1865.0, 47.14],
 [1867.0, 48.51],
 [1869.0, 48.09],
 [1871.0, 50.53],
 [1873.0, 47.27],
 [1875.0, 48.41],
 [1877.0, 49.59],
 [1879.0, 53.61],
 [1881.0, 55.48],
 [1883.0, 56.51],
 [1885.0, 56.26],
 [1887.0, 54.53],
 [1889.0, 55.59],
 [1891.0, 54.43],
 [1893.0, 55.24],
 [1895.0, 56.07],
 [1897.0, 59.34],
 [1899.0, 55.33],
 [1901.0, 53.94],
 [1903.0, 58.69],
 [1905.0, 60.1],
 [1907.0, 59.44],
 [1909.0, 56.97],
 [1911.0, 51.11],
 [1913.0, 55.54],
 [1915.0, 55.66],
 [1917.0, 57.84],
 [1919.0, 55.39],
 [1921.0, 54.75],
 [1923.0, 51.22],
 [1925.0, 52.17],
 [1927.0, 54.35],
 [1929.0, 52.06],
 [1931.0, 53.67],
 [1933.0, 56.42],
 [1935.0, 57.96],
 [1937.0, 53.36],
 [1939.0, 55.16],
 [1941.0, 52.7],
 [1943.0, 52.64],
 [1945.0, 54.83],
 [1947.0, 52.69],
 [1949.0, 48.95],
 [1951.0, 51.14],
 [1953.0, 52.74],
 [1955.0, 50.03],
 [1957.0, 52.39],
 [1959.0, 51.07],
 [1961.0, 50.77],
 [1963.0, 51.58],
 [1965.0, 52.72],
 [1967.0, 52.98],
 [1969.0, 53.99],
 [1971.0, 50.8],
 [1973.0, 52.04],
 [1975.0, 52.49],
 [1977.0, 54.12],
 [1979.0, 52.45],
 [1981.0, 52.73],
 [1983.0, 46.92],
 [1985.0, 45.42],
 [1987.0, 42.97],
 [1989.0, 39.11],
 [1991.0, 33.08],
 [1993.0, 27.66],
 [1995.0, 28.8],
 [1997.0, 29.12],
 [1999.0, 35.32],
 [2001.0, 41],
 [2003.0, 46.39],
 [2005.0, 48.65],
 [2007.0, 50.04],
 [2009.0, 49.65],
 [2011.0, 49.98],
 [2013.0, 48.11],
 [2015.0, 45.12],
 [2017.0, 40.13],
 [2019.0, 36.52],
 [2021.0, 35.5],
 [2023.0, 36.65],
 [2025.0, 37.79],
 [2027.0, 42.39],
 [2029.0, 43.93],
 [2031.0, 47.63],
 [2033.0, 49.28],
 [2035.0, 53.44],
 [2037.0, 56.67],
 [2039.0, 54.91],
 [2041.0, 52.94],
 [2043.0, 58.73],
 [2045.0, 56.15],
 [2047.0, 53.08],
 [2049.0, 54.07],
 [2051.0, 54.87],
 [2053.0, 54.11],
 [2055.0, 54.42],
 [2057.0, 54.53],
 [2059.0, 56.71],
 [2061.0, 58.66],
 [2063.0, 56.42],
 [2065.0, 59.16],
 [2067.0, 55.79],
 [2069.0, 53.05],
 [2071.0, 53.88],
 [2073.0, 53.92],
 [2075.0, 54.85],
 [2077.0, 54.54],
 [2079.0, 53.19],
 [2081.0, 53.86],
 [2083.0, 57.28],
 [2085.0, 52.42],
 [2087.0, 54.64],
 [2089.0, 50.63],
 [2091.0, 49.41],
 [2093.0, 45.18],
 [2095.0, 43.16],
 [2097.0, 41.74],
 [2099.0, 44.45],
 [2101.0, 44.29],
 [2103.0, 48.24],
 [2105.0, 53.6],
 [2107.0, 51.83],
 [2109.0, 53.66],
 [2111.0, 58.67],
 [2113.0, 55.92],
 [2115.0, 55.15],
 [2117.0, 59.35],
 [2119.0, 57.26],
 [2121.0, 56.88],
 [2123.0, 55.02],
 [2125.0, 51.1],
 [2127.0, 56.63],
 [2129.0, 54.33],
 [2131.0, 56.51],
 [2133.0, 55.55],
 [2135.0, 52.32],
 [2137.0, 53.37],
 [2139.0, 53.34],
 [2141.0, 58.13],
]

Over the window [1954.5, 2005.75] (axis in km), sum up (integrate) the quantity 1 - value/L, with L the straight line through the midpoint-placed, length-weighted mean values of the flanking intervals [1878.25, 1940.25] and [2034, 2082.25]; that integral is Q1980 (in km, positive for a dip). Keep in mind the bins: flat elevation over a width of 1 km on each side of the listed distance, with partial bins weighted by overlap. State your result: 8.7 km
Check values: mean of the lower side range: 55.4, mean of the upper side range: 55.1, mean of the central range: 45.9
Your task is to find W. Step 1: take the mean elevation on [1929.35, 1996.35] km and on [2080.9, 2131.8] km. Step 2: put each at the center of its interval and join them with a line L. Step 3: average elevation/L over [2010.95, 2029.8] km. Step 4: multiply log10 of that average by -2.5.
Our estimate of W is 0.22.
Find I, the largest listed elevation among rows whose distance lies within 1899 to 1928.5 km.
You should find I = 60.1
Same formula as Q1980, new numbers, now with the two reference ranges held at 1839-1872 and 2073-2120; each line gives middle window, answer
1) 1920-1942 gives -2.1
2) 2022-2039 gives 1.5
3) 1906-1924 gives -2.4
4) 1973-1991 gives 0.9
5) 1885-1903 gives -2.7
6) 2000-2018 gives 1.4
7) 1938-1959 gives -1.2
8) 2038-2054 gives -1.2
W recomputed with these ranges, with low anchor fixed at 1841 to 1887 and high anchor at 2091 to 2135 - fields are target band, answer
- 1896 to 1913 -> -0.14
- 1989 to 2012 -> 0.27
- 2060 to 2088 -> -0.07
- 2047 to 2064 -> -0.08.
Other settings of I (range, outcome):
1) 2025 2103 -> 59.16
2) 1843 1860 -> 48.93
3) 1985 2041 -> 56.67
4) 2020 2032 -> 47.63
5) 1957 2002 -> 54.12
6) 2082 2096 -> 57.28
